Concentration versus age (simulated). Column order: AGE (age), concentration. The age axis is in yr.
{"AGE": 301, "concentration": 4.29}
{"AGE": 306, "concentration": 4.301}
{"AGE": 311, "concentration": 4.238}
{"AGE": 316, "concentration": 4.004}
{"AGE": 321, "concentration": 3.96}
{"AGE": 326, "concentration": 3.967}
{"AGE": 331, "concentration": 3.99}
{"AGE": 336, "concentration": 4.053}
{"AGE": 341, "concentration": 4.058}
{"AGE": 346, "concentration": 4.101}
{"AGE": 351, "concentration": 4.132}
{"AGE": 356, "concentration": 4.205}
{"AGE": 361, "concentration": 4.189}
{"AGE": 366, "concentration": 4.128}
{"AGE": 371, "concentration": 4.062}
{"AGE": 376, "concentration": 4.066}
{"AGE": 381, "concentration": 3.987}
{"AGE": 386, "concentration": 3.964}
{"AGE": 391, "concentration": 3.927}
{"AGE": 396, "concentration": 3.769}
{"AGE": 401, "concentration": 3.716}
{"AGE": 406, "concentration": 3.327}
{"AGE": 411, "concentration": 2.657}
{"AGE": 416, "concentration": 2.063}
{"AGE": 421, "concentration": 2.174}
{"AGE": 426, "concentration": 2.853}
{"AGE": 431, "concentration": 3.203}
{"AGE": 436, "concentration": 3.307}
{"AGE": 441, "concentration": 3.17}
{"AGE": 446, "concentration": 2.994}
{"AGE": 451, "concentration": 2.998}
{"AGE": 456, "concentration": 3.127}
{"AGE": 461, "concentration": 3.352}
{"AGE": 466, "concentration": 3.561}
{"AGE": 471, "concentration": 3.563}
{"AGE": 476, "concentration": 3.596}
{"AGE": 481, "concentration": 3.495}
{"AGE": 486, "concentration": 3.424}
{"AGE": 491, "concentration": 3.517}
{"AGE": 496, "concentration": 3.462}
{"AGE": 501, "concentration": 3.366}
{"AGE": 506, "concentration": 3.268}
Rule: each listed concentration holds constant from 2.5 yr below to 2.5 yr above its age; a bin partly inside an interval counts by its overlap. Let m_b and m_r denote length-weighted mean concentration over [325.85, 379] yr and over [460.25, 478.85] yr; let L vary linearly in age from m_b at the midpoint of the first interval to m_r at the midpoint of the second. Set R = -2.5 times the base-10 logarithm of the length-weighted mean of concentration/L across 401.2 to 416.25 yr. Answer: 0.29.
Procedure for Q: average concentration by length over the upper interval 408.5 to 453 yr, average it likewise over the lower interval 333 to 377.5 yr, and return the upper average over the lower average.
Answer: 0.69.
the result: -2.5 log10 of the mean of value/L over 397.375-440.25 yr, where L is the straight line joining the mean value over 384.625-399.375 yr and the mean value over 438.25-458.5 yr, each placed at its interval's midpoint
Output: 0.18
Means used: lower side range 3.87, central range 2.95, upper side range 3.08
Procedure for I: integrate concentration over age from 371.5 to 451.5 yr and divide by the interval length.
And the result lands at 3.29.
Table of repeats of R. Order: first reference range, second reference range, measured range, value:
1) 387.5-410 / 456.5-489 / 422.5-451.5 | 0.16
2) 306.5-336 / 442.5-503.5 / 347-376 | -0.07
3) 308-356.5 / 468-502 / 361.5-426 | 0.11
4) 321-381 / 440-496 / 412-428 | 0.47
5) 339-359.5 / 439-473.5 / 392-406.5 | 0.01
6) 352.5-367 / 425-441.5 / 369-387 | -0.03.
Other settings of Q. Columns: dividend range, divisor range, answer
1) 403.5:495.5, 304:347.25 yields 0.77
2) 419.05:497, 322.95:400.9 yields 0.80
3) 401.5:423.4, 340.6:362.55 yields 0.64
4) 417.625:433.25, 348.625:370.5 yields 0.65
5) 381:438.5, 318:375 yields 0.79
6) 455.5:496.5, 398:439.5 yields 1.19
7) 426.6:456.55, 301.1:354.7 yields 0.76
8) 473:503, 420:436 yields 1.21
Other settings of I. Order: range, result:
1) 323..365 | 4.09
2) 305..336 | 4.06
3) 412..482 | 3.09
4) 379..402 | 3.88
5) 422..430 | 2.79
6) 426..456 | 3.11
